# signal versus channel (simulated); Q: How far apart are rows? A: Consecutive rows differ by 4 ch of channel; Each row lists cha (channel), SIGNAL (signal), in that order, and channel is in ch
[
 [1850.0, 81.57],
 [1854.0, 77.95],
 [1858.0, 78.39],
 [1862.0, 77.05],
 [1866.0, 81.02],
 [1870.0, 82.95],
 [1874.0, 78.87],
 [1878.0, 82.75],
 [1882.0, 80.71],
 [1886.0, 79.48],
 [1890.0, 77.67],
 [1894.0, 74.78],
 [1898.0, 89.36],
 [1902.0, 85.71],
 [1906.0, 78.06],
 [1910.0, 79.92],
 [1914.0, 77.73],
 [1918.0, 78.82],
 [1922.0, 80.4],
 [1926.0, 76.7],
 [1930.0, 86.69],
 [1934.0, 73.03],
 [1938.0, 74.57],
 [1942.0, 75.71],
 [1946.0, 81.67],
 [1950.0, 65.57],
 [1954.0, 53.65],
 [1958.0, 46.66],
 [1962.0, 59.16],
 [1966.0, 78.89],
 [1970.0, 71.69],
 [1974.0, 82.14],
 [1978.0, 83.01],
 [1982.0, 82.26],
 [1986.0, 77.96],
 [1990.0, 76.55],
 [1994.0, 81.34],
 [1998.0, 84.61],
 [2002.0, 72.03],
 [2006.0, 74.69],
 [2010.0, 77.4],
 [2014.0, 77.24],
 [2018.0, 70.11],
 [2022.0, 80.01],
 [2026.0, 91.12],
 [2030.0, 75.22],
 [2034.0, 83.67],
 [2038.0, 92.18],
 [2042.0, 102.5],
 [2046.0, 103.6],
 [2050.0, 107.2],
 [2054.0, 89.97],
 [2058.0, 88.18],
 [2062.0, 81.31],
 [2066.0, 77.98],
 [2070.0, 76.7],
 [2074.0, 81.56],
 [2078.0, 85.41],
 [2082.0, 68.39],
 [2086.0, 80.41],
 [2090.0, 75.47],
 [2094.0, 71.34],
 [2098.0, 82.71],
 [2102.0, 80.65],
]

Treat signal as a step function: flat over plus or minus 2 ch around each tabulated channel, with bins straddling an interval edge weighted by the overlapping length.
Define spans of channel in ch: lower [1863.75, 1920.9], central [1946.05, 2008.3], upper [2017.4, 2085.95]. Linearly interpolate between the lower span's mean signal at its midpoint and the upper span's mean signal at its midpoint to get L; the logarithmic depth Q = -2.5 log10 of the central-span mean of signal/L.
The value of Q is 0.14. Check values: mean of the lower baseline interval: 80.5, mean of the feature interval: 73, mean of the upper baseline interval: 85.8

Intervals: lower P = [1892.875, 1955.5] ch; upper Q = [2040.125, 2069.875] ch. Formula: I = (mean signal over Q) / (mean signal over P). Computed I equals 1.2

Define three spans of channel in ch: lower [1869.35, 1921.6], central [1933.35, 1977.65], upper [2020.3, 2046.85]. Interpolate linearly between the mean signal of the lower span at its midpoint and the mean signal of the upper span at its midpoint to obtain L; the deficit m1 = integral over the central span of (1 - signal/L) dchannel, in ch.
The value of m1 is 7.6 ch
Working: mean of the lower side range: 80.5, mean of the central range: 69.7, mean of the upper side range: 89.3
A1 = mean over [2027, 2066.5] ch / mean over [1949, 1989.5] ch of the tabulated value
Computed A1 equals 1.29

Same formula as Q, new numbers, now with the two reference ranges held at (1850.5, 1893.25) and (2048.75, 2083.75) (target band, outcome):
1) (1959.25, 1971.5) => 0.19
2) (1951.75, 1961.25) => 0.49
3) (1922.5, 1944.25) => 0.05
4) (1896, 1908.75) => -0.05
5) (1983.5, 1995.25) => 0.05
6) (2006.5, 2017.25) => 0.09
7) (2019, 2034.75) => 0.02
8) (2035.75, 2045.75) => -0.18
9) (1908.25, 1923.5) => 0.02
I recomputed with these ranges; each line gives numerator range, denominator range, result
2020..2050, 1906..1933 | 1.14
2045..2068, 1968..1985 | 1.14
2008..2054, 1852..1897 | 1.10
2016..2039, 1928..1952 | 1.07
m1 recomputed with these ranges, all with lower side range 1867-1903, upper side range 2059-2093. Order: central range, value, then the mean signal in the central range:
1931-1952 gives 1.5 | 74.7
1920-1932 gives -0.1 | 81.3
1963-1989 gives 0.5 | 78.4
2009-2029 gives 0.1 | 79.1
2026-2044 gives -2.2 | 88.7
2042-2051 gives -2.9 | 105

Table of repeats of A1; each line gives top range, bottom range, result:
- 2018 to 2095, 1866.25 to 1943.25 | 1.06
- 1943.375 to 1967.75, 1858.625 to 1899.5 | 0.80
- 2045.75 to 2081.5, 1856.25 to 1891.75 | 1.08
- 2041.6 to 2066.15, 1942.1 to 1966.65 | 1.45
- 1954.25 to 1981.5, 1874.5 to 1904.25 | 0.86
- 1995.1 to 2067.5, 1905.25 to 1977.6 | 1.16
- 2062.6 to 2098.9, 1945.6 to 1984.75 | 1.11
